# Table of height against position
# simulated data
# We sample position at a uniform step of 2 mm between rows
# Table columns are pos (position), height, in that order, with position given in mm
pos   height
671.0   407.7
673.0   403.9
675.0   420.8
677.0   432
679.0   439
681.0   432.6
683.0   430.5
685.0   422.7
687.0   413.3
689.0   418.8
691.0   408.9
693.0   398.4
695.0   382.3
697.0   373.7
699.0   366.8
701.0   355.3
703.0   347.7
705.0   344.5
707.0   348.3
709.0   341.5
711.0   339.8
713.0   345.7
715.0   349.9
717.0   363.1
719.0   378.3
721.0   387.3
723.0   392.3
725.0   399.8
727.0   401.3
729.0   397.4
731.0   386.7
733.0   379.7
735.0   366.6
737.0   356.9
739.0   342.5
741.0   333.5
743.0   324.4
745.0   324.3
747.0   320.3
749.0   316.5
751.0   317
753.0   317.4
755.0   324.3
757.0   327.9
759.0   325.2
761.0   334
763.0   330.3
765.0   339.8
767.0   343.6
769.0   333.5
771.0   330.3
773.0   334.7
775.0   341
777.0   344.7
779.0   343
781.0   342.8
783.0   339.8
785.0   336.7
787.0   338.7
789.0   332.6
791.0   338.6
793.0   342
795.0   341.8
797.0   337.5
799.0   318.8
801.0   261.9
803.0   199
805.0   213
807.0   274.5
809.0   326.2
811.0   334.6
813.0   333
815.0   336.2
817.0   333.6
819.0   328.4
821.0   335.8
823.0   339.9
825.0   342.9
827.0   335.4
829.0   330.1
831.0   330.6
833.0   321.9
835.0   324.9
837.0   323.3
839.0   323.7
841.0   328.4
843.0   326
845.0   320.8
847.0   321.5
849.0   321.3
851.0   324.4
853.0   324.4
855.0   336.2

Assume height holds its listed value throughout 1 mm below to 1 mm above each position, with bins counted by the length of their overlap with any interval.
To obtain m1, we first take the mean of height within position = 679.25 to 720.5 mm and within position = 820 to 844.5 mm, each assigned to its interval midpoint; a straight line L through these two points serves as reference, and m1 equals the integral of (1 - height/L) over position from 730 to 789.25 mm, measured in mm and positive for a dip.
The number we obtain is 3.2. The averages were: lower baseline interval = 379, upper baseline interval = 330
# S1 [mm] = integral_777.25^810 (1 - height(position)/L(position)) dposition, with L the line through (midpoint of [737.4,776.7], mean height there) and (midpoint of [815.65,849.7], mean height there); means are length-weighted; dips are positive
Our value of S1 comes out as 1.7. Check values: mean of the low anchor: 330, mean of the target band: 312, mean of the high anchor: 329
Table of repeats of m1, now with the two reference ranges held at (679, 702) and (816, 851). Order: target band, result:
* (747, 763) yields 2.0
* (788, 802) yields 1.0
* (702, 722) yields 1.9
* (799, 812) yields 2.7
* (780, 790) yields 0.4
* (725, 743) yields 0.5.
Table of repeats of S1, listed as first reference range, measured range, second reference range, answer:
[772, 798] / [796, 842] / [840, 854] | 2.3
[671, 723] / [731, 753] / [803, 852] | 1.5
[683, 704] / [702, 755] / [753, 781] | 1.4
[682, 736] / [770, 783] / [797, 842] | 0.0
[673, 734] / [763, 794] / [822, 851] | 1.3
